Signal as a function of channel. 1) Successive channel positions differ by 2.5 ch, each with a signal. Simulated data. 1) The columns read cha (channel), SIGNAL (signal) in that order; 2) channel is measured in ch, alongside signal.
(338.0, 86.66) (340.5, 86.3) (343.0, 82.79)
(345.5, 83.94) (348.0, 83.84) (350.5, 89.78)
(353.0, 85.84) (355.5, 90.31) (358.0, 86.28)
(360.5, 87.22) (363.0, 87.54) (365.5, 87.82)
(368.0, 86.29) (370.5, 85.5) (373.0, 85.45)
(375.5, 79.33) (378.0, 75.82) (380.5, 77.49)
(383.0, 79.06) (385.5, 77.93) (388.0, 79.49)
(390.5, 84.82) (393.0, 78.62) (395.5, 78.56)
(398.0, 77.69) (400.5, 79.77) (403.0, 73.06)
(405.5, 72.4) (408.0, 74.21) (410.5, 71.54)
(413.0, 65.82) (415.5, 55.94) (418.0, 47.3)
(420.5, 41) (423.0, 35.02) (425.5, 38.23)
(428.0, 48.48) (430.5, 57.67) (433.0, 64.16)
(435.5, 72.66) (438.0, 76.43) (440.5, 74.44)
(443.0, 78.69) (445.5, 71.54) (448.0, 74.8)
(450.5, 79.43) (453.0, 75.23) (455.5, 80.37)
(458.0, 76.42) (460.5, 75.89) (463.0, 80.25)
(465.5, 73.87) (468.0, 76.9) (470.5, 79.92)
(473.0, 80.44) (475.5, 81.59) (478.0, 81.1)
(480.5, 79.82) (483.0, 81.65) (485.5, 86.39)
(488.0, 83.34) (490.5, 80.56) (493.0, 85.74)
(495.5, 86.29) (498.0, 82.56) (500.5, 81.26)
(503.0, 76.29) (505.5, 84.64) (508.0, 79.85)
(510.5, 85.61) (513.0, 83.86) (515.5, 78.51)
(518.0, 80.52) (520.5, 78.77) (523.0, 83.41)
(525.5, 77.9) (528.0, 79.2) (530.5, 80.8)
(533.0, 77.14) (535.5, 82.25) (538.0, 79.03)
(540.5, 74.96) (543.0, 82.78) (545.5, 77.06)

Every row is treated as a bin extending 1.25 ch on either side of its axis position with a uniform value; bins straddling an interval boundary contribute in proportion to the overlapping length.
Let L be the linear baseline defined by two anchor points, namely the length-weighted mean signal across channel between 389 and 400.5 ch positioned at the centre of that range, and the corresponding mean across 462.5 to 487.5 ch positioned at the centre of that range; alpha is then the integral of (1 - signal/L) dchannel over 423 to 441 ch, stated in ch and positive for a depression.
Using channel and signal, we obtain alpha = 4.7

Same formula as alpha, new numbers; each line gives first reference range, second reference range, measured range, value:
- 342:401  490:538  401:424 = 6.1 ch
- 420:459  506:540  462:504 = -4.4 ch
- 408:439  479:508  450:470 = -2.1 ch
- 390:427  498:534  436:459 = -1.9 ch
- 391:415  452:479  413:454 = 7.8 ch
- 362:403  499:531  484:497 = -0.6 ch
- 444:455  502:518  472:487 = -0.6 ch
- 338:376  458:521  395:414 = 2.3 ch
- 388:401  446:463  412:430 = 7.1 ch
